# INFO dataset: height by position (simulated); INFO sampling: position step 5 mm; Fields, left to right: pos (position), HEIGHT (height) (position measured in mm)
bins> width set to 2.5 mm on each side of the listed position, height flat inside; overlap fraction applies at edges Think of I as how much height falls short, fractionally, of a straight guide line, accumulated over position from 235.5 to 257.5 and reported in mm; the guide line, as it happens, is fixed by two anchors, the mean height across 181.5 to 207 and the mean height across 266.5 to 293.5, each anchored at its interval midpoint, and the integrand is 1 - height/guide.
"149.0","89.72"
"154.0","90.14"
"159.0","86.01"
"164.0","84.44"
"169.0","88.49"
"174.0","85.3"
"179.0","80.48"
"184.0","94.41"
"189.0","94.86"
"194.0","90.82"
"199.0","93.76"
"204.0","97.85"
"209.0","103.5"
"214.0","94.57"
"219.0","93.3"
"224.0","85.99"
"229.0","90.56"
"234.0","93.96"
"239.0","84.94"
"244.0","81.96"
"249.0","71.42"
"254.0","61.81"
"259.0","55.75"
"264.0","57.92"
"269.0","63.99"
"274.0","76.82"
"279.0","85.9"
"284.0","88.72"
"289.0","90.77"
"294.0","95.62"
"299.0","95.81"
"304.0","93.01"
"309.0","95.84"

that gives 3.1 mm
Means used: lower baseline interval 94.5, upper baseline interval 82.3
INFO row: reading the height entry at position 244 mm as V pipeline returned 81.96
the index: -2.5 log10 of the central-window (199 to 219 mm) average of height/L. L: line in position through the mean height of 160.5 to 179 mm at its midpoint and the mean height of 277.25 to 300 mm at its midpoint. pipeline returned -0.12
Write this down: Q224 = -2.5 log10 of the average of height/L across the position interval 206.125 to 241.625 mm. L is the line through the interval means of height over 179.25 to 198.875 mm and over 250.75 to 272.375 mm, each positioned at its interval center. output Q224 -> -0.20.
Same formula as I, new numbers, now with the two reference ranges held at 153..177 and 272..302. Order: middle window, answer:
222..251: 1.0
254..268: 4.8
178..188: -0.3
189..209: -1.9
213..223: -0.6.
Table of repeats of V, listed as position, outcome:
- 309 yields 95.84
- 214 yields 94.57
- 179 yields 80.48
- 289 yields 90.77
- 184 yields 94.41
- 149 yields 89.72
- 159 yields 86.01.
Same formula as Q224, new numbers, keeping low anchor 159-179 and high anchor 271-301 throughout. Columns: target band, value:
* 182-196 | -0.09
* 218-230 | -0.03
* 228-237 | -0.06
